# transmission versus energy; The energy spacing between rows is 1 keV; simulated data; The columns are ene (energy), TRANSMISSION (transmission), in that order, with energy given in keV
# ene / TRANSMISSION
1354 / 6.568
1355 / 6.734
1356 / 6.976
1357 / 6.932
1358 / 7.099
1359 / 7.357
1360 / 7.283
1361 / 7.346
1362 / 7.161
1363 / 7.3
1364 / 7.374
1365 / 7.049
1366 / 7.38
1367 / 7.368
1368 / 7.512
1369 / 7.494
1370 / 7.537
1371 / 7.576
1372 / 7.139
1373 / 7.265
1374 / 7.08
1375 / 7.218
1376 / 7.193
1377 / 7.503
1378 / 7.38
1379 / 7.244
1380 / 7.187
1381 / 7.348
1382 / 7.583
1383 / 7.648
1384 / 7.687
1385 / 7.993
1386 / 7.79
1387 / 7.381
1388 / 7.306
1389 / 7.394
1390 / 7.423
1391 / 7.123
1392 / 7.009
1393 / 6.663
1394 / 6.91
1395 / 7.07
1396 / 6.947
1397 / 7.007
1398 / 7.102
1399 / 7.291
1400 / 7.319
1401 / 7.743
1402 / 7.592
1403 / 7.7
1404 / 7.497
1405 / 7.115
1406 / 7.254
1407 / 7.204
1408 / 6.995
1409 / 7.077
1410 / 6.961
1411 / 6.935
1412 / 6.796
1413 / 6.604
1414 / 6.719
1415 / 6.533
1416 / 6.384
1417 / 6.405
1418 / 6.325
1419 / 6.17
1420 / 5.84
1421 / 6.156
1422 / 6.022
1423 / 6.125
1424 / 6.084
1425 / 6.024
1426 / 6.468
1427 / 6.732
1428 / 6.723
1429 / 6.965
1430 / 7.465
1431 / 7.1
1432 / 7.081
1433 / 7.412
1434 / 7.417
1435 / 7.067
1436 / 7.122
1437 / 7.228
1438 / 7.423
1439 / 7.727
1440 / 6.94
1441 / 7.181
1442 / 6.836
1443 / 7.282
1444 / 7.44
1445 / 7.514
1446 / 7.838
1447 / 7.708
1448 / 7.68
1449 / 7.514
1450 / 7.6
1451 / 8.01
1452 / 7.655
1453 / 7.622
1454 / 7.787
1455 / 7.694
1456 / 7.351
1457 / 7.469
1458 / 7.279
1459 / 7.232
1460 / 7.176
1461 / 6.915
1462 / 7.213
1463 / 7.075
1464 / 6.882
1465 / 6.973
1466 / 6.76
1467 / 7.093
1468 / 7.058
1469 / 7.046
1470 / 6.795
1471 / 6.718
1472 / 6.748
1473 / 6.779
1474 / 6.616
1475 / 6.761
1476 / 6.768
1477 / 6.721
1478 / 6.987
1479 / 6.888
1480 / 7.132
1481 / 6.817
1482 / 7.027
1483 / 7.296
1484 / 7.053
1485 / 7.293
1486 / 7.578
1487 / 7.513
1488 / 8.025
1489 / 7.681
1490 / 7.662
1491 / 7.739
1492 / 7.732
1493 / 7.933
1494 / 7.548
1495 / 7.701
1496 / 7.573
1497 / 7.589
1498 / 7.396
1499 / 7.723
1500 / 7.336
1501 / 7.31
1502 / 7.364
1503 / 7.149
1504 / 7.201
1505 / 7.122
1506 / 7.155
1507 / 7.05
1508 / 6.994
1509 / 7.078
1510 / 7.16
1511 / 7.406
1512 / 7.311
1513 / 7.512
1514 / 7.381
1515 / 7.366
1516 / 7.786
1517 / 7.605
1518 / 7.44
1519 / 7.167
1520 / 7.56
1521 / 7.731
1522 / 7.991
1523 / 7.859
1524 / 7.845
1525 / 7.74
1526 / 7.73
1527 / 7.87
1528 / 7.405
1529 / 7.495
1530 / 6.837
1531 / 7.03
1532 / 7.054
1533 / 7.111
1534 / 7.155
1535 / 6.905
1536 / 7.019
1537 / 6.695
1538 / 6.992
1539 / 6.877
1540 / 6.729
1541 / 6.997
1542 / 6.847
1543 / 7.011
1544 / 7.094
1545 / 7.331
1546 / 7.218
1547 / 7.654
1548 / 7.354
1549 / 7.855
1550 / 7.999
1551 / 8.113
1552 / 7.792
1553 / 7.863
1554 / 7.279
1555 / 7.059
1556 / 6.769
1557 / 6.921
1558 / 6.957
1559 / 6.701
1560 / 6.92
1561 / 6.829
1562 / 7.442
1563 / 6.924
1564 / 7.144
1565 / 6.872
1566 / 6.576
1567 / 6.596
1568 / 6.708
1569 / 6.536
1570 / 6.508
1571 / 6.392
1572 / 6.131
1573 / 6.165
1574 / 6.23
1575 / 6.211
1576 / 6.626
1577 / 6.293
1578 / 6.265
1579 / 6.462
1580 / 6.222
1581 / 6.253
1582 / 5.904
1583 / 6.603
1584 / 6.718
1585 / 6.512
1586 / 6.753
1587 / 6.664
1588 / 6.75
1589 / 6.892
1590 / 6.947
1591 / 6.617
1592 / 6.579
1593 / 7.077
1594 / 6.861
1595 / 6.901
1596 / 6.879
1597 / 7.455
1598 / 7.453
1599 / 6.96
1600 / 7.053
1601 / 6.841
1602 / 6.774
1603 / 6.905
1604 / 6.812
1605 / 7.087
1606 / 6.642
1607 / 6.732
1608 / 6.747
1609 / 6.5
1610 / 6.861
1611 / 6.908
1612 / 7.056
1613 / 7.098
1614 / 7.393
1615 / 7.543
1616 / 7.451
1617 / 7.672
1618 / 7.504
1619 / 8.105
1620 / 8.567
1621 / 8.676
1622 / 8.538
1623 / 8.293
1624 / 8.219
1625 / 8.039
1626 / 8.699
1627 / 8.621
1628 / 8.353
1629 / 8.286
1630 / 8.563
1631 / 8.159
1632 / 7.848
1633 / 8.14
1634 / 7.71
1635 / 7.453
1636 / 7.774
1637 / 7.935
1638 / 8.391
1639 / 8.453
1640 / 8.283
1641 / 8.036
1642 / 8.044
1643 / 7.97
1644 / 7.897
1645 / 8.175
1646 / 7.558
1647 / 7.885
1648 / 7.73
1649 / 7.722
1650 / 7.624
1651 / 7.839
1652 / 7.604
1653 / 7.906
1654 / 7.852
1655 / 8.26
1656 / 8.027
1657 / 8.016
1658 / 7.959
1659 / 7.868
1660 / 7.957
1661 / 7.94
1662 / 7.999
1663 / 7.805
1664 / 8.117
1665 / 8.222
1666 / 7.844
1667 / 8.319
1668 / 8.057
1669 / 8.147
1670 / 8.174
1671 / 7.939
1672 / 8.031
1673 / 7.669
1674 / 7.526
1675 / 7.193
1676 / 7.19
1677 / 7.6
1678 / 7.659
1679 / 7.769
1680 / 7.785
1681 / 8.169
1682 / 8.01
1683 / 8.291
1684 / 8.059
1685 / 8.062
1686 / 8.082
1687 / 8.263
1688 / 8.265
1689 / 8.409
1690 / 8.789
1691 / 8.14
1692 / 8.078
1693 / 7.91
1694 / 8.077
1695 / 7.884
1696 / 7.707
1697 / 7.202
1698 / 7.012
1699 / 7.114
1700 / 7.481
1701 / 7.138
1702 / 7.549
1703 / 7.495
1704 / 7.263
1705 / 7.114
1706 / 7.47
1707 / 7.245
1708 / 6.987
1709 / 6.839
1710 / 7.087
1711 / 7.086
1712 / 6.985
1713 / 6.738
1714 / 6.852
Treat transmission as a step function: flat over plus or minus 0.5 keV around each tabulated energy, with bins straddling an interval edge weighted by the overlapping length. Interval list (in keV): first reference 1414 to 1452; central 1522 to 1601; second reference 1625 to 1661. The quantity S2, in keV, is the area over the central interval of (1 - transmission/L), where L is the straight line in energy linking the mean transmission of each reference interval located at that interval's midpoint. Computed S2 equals 6.6 keV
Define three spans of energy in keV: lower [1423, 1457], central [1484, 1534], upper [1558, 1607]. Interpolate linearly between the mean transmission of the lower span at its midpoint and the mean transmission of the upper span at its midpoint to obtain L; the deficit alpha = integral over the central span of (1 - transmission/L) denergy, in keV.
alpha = -3.4 keV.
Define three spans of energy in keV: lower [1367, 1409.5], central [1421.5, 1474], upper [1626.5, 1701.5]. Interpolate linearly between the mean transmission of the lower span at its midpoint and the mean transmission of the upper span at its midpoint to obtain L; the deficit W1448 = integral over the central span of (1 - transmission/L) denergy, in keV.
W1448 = 2.3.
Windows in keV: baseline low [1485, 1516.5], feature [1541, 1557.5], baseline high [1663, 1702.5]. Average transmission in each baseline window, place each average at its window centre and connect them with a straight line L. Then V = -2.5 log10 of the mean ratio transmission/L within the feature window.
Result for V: 0.03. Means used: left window 7.45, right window 7.87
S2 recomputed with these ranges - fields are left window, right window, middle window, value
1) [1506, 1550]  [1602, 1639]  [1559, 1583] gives 3.1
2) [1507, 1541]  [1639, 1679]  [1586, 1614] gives 2.7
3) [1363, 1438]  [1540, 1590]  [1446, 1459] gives -1.1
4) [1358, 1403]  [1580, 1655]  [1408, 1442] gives 2.7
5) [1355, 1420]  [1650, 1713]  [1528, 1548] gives 1.1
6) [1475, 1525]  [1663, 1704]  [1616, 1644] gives -1.5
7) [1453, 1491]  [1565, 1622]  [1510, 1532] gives -1.5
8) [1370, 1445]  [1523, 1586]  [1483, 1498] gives -1.3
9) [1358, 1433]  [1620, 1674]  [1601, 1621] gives 1.8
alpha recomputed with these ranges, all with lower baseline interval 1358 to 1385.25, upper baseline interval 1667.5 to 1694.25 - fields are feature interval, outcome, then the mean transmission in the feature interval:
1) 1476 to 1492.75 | 0.6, 7.31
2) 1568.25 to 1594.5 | 4.3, 6.51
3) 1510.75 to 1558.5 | 2.1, 7.35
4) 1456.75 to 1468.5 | 0.7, 7.09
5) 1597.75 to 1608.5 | 1.3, 6.9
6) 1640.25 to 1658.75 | 0.0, 7.9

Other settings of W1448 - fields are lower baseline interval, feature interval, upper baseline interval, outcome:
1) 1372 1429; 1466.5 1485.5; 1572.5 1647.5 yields 0.5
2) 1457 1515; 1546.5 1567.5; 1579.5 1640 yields 0.2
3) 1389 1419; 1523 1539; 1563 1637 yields -0.4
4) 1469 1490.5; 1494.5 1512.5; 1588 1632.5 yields -0.4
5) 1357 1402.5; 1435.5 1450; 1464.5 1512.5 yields -0.3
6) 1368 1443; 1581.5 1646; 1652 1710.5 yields 1.4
